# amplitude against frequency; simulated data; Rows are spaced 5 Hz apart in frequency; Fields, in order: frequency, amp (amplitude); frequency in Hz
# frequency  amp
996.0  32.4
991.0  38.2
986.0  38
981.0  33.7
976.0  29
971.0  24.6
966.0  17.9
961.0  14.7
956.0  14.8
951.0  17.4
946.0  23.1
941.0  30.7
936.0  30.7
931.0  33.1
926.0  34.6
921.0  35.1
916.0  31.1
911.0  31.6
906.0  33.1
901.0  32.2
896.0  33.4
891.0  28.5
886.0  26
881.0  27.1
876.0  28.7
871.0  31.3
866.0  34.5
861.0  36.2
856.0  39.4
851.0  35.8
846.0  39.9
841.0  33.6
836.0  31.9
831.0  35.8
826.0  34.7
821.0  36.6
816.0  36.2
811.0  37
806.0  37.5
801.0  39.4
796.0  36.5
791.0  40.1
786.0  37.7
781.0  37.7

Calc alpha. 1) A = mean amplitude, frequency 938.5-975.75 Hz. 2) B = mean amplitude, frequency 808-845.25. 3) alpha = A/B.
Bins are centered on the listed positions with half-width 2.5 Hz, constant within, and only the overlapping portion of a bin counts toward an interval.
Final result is 0.59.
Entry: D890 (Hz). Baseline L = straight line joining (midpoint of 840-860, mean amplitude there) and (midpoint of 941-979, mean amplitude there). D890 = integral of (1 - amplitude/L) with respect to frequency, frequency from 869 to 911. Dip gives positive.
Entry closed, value 1.52 Hz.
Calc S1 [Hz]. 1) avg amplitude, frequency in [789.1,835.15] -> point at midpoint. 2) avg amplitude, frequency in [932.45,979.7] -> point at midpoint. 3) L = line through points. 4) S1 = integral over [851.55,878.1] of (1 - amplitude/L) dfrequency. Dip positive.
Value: -1.96 Hz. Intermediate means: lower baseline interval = 36.9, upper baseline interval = 23.1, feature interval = 34.2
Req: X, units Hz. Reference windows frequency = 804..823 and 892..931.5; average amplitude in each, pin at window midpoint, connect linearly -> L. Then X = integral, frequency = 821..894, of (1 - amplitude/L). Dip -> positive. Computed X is 3.9 Hz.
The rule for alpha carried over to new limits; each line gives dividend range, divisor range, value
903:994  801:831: 0.78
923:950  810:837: 0.84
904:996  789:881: 0.80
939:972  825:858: 0.56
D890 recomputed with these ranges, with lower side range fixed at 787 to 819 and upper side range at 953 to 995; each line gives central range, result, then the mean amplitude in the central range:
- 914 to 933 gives -2.4 Hz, 33.5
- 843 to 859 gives -1.6 Hz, 38.1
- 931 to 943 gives -0.9 Hz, 31.2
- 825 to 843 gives 0.9 Hz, 34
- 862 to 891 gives 2.8 Hz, 29.8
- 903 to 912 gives -0.5 Hz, 32.5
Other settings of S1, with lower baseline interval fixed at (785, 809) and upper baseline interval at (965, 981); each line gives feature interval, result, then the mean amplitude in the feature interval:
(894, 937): -4.2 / 32.8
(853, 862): -1.0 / 38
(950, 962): 5.1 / 15.5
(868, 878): 0.8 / 30.3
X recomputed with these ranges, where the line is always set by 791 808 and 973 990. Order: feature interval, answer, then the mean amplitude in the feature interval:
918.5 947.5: 2.84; 31.5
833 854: 0.94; 35.4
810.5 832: 0.93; 36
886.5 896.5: 1.79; 29.5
